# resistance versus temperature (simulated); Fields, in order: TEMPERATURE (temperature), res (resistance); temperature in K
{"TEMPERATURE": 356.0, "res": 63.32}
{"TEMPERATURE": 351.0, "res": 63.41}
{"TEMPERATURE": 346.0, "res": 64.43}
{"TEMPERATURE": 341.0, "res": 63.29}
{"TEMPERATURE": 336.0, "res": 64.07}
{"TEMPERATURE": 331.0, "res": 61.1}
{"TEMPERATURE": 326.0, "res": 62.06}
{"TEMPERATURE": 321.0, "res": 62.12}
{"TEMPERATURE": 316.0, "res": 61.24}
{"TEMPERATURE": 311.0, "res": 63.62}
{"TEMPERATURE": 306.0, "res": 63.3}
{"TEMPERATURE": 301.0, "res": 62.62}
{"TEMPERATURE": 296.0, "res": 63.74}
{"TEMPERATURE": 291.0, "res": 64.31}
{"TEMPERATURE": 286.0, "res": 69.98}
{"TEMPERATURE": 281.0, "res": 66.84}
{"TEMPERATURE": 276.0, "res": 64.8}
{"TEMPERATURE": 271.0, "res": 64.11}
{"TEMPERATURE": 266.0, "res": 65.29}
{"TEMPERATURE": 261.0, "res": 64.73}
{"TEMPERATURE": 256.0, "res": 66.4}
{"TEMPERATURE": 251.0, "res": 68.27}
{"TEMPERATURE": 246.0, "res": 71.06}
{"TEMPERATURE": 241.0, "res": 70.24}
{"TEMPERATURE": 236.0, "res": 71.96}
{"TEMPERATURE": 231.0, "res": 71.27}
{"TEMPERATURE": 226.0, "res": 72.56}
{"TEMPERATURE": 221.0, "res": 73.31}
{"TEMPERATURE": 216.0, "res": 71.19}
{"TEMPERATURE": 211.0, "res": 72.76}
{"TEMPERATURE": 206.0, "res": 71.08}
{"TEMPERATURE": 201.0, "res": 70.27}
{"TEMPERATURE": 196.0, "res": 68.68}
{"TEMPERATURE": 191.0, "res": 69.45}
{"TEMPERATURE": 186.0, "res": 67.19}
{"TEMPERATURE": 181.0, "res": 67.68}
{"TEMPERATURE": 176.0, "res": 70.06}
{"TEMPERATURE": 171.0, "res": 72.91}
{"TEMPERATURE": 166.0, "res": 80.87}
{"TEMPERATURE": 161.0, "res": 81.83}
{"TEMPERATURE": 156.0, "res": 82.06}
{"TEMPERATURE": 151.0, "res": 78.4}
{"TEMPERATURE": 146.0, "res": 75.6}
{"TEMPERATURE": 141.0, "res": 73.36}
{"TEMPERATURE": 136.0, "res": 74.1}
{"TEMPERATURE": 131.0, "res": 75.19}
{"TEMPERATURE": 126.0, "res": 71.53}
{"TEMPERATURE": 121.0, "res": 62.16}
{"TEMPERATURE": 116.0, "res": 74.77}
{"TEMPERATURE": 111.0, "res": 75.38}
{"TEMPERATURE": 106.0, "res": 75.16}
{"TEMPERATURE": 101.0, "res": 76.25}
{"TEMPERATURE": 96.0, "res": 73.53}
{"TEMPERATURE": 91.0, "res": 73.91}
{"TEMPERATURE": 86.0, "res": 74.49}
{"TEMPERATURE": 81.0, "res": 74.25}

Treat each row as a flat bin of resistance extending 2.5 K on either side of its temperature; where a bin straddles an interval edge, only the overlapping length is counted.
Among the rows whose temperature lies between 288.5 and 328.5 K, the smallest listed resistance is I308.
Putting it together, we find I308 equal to 61.24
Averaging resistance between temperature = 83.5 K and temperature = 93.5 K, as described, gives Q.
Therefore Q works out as 74.2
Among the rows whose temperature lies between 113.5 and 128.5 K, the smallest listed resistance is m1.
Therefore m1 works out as 62.16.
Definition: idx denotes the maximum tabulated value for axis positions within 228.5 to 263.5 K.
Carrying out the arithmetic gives 71.96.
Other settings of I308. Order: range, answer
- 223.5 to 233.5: 71.27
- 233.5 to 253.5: 68.27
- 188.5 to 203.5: 68.68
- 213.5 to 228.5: 71.19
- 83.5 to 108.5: 73.53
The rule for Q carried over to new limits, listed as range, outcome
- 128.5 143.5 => 74.2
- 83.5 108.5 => 74.7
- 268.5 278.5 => 64.5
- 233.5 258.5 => 69.6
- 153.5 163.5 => 81.9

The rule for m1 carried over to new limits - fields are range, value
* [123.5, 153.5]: 71.53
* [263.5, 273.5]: 64.11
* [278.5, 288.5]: 66.84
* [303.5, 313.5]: 63.3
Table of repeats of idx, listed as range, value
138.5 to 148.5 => 75.6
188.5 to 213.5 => 72.76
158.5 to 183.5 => 81.83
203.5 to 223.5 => 73.31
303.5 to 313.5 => 63.62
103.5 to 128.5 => 75.38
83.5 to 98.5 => 74.49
